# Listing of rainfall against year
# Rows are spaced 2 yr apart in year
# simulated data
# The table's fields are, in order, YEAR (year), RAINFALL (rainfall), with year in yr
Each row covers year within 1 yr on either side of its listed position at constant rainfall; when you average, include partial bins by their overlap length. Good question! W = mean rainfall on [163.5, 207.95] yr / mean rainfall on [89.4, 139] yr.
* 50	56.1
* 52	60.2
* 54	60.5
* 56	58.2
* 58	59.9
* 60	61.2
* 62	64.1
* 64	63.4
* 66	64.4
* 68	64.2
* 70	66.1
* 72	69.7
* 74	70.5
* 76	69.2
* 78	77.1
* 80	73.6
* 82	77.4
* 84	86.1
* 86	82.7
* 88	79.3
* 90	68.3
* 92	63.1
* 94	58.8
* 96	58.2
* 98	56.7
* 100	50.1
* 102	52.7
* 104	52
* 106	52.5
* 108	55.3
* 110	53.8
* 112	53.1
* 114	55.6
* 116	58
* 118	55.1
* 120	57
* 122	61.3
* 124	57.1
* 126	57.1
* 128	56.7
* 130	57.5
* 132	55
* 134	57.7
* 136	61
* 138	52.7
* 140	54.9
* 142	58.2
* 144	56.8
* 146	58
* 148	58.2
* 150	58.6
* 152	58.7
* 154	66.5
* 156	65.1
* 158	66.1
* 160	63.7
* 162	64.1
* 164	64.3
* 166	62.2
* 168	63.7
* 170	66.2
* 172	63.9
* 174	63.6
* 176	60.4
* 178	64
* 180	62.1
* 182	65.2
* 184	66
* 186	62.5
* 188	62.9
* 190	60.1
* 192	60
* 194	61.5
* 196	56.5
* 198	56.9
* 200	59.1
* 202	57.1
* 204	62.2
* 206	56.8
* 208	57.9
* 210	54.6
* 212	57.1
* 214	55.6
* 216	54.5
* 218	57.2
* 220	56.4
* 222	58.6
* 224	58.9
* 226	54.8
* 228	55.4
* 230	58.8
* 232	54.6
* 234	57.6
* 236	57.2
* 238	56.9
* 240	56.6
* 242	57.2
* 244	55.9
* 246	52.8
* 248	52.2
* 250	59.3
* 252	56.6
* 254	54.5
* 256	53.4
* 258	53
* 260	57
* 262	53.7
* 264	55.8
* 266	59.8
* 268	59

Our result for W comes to 1.09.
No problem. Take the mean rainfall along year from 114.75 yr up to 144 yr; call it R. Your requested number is 57.1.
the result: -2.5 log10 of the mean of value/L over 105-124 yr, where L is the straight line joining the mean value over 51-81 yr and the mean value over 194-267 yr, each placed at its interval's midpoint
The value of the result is 0.13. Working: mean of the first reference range 65.5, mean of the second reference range 56.5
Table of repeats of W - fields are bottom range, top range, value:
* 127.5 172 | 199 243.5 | 0.94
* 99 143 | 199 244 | 1.02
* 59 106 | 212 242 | 0.86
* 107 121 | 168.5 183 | 1.15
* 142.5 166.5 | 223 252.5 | 0.91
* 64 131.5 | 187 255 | 0.91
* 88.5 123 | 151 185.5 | 1.12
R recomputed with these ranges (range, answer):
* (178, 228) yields 59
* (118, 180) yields 60.3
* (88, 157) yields 57.7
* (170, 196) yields 62.6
